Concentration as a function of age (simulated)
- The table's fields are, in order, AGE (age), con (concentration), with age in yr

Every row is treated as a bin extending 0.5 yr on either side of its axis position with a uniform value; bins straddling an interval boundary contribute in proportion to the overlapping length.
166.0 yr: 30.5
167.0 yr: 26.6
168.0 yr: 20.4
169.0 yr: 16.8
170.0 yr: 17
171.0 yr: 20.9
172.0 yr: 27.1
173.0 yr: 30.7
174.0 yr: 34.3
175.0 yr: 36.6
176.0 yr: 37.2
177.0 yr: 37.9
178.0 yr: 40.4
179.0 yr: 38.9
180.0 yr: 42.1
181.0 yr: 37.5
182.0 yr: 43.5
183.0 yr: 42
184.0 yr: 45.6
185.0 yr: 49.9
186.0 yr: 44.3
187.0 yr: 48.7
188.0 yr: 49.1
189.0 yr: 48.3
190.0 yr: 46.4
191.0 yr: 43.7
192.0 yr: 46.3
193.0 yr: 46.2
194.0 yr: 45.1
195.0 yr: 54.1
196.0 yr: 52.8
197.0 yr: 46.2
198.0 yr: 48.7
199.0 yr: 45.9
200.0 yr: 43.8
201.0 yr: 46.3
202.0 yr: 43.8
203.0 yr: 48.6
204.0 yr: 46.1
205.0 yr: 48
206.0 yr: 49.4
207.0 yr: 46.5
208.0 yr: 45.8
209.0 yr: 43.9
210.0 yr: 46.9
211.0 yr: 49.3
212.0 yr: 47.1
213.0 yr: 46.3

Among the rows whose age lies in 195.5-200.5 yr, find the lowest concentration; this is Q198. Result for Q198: 43.8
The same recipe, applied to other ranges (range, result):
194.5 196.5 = 52.8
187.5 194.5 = 43.7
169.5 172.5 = 17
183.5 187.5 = 44.3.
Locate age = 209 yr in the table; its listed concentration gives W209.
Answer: 43.9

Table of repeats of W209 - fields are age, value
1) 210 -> 46.9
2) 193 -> 46.2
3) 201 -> 46.3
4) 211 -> 49.3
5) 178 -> 40.4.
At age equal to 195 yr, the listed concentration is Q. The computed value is 54.1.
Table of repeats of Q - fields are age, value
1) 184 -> 45.6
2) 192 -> 46.3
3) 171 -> 20.9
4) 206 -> 49.4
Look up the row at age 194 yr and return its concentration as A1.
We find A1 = 45.1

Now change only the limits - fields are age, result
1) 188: 49.1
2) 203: 48.6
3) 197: 46.2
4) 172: 27.1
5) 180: 42.1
